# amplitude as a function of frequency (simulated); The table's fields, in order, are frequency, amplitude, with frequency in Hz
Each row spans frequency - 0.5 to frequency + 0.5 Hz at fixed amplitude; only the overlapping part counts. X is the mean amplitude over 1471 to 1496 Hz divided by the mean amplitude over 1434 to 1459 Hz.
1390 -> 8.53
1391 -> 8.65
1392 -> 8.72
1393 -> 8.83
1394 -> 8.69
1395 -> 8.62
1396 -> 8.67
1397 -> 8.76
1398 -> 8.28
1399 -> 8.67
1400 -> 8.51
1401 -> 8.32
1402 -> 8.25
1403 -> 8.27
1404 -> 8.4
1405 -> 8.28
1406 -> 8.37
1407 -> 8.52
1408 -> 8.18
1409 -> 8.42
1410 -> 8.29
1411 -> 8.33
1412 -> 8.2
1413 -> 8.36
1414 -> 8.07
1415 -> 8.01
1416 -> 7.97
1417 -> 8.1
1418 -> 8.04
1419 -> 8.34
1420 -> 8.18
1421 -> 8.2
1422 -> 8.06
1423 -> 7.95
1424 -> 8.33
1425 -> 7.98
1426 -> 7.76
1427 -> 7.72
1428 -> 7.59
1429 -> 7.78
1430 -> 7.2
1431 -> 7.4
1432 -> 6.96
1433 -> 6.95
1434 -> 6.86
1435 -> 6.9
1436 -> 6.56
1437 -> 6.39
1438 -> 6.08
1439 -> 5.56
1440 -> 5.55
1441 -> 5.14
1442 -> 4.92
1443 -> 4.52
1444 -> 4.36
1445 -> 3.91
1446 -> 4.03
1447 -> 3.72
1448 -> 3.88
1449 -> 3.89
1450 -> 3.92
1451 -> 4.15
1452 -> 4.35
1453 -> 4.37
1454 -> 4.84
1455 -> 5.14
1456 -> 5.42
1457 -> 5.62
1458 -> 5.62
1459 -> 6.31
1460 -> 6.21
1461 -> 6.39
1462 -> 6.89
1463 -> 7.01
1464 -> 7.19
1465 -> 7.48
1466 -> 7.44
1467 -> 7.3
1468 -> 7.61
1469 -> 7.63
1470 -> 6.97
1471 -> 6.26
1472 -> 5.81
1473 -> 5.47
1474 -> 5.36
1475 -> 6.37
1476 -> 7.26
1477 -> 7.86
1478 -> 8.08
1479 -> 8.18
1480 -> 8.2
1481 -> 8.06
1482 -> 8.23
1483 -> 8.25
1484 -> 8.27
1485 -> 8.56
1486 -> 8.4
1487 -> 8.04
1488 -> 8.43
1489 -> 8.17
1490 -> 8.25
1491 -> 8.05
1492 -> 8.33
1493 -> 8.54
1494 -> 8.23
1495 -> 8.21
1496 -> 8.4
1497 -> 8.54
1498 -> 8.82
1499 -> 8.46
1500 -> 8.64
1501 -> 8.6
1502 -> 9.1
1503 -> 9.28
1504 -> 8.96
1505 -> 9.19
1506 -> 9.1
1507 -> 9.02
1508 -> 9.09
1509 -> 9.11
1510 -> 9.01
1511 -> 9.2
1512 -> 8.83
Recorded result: 1.55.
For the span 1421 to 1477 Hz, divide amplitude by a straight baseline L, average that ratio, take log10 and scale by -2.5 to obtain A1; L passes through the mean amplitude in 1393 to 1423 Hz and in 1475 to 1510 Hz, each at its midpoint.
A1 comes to 0.33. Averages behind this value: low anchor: 8.32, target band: 6.19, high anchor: 8.45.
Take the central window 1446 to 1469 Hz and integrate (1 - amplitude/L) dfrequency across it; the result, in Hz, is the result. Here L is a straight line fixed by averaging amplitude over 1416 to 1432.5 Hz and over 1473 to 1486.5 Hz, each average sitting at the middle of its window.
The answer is 6.2 Hz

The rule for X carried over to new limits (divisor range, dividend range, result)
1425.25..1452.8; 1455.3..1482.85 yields 1.21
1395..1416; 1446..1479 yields 0.72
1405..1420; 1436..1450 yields 0.58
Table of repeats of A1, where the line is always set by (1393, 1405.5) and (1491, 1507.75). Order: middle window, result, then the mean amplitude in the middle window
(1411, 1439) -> 0.13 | 7.6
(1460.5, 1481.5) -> 0.22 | 7.09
